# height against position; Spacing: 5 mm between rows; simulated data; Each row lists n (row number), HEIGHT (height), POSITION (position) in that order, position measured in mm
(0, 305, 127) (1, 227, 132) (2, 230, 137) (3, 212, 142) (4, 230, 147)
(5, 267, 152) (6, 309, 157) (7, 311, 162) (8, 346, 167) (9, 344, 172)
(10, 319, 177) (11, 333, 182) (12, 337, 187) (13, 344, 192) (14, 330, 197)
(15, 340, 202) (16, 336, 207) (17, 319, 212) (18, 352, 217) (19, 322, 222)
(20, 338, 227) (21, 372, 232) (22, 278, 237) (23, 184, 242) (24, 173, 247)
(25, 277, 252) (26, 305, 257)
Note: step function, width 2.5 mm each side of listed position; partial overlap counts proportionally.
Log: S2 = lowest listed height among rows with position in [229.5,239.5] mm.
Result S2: 278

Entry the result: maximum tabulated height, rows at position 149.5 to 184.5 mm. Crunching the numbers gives 346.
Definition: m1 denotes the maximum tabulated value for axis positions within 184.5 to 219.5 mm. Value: 352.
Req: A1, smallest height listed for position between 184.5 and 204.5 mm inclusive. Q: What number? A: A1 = 330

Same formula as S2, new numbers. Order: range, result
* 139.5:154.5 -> 212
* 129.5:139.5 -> 227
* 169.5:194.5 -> 319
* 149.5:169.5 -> 267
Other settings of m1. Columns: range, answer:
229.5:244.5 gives 372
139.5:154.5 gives 267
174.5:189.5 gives 337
